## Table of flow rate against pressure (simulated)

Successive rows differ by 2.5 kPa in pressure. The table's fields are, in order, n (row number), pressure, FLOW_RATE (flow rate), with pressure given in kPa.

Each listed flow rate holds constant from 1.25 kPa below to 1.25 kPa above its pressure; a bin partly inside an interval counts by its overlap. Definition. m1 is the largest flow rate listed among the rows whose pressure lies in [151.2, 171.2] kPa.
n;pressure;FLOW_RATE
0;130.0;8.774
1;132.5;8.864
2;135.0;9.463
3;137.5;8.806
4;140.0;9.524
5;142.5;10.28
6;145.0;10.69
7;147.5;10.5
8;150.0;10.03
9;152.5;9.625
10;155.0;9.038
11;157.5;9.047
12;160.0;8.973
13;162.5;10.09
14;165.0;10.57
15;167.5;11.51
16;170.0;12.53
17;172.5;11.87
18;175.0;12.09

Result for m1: 12.53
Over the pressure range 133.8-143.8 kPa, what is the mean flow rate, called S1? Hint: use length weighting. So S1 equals 9.52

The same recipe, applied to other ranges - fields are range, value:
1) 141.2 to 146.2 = 10.5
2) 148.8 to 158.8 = 9.43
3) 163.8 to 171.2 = 11.5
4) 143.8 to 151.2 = 10.4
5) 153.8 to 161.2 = 9.02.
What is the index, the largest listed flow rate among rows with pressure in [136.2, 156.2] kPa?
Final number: 10.69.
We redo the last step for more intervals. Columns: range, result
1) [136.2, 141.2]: 9.524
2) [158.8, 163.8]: 10.09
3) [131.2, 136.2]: 9.463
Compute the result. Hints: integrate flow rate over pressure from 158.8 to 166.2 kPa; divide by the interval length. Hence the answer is 9.88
